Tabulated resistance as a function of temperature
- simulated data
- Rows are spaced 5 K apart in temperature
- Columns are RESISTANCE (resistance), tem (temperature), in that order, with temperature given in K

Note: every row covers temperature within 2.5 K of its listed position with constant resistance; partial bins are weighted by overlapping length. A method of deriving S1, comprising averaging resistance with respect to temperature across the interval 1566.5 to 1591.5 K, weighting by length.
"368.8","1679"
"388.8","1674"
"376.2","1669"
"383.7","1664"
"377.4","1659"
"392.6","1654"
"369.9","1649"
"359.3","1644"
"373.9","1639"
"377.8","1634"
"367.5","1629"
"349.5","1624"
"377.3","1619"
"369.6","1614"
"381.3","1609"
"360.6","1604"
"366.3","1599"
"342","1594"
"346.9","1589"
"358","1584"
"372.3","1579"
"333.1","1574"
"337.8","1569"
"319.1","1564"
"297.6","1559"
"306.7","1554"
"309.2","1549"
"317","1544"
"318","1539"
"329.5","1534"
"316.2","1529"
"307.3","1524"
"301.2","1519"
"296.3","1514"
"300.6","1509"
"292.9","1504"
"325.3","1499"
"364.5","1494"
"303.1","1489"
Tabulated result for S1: 350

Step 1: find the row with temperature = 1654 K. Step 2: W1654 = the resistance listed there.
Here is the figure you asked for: 392.6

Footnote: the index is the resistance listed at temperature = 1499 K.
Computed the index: 325.3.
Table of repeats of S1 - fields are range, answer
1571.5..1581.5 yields 353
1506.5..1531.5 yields 304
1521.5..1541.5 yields 318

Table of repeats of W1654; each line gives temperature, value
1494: 364.5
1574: 333.1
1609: 381.3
